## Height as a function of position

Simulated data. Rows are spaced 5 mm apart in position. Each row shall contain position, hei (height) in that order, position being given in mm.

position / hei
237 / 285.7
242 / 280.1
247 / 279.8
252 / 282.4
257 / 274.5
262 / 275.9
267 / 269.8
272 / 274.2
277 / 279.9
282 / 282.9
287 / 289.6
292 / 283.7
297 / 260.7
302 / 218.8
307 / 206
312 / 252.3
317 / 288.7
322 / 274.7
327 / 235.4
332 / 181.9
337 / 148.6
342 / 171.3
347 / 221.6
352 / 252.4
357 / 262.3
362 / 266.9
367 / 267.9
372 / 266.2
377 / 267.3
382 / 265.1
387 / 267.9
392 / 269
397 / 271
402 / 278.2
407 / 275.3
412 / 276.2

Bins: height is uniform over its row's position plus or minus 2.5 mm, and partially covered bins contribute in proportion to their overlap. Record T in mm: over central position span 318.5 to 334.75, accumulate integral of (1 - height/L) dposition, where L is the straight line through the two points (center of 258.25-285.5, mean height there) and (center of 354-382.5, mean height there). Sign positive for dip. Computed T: 2.3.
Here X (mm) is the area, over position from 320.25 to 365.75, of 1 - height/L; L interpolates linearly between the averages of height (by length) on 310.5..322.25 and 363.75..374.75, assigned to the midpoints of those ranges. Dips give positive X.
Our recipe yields 7.7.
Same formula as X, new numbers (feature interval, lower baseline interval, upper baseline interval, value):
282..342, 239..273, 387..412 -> 8.0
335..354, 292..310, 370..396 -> 4.1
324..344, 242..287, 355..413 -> 6.3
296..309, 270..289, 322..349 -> 1.2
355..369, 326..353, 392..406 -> -2.5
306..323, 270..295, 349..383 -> 1.0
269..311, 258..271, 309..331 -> 0.6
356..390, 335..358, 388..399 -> -3.3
